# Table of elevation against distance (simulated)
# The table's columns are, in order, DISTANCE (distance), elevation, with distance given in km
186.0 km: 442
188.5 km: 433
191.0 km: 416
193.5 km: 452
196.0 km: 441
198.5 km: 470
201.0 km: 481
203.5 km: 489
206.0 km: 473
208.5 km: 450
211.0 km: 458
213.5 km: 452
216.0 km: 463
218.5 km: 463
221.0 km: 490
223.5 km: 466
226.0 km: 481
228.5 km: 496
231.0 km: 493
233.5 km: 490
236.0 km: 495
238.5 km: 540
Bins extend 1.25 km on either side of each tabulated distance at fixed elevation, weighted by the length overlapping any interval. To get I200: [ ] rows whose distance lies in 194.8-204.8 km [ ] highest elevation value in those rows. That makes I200 489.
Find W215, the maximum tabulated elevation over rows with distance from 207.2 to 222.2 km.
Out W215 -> 490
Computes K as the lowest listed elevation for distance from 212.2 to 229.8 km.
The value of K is 452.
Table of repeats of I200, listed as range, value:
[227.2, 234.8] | 496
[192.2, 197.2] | 452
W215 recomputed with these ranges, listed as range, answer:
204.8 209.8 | 473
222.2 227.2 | 481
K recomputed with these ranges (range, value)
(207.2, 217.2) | 450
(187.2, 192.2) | 416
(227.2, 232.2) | 493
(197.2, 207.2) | 470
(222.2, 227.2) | 466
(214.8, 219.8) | 463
